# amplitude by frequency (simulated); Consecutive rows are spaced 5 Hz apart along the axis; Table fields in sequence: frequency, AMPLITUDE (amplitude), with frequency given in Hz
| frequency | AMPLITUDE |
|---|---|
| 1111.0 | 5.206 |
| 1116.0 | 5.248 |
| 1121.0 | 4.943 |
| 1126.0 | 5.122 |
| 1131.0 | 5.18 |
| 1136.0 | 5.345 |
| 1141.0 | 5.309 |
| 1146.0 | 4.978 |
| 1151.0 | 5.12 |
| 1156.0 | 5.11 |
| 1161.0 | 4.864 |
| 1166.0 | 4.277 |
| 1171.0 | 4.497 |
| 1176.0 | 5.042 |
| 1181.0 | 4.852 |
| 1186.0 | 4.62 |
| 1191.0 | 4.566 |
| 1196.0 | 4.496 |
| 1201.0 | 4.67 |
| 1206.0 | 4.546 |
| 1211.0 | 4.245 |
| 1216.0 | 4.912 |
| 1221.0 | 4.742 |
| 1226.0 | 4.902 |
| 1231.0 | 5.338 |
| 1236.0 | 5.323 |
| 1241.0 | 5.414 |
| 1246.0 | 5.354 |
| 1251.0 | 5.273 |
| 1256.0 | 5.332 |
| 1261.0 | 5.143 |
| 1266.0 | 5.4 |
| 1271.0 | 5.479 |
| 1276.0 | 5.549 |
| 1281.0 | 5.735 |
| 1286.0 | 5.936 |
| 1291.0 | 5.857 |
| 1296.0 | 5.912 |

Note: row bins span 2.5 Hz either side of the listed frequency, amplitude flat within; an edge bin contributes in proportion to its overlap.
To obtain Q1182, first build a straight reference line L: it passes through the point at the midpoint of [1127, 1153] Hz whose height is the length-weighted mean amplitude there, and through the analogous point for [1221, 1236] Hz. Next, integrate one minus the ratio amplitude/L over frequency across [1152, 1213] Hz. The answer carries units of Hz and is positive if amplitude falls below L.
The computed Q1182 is 5.7 Hz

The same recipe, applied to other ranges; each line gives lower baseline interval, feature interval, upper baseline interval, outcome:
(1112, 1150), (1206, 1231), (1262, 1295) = 3.2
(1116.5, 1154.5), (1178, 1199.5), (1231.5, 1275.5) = 2.4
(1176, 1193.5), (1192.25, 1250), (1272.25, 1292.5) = 2.4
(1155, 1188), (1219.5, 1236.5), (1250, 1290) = 0.4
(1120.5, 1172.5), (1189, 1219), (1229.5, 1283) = 3.6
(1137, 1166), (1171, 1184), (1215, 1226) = 0.3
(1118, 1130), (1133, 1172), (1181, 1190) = -0.6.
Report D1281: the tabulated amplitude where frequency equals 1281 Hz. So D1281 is 5.735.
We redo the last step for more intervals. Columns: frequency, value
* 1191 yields 4.566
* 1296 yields 5.912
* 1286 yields 5.936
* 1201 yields 4.67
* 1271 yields 5.479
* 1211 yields 4.245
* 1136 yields 5.345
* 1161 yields 4.864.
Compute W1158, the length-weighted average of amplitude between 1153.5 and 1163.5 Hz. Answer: 4.99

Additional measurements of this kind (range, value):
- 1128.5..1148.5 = 5.2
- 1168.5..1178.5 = 4.77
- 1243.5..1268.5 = 5.3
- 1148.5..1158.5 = 5.12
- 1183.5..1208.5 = 4.58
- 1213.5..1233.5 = 4.97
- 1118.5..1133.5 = 5.08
